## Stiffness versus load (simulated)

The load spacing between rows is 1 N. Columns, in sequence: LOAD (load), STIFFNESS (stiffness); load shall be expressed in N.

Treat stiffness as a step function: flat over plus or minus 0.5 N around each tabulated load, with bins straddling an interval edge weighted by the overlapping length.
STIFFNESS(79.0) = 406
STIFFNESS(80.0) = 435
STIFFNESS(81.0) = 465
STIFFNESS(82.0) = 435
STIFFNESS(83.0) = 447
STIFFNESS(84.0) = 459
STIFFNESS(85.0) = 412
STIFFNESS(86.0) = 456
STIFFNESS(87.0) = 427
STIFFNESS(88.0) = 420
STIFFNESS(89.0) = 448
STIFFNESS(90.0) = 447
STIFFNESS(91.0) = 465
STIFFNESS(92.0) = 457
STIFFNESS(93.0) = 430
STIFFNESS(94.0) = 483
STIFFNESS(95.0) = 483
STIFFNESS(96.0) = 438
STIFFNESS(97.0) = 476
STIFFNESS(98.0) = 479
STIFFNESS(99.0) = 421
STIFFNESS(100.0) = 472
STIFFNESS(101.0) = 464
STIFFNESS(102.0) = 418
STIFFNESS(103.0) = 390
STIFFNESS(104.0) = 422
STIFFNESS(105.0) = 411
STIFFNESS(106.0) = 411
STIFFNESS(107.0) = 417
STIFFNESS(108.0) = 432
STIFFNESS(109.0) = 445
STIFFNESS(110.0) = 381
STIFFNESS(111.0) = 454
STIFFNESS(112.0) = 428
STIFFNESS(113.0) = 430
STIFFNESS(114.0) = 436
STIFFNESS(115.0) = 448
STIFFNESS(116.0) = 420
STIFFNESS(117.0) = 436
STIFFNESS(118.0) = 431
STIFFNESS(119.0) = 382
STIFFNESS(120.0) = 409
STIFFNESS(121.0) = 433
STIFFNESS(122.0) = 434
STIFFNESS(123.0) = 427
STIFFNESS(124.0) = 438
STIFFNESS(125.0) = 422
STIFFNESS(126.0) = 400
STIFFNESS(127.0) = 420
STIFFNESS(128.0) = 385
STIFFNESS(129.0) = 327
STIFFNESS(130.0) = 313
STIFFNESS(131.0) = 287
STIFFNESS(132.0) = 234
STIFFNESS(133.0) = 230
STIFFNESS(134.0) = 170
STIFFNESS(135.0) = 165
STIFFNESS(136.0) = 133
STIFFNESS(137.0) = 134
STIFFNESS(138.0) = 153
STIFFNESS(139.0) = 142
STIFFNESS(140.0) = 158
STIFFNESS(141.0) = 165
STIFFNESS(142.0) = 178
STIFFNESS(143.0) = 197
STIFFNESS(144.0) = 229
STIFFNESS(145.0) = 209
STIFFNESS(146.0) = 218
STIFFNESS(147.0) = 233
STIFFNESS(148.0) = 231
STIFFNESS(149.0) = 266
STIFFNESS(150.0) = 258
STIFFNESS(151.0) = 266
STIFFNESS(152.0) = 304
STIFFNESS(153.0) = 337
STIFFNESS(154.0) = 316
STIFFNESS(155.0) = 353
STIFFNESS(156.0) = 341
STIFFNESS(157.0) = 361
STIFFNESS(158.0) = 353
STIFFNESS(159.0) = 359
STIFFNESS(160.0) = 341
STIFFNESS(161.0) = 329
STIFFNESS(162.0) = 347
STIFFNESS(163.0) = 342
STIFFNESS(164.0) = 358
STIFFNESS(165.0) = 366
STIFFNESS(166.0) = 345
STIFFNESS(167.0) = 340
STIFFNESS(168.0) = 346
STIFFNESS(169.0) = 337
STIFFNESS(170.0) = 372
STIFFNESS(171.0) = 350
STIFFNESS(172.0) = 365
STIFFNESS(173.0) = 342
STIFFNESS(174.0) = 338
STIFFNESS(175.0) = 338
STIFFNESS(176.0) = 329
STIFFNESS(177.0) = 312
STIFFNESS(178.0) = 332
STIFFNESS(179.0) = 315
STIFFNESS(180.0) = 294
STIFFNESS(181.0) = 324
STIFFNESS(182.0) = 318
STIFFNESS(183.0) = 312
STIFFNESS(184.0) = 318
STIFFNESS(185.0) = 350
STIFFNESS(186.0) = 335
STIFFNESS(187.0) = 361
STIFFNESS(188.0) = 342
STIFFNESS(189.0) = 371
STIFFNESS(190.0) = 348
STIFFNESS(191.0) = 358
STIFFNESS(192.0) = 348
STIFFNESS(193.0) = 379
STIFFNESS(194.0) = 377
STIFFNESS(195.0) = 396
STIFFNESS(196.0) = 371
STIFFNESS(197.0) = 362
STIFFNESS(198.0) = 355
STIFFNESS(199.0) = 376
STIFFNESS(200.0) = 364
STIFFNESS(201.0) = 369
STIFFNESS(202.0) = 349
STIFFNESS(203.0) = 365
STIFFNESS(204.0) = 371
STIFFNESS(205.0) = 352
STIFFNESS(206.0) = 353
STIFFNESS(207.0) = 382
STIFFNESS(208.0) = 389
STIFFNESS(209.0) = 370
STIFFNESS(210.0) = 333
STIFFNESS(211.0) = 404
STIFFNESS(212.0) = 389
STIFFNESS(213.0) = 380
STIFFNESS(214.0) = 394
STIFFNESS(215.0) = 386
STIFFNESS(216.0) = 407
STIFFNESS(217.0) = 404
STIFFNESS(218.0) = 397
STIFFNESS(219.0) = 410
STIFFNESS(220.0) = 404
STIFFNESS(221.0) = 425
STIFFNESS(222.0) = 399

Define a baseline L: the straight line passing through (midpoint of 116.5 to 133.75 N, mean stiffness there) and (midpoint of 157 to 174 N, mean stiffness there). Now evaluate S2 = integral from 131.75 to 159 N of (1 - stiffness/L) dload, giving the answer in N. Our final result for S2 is 9.3 N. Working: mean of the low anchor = 374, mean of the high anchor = 350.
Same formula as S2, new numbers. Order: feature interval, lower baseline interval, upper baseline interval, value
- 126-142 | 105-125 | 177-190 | 6.8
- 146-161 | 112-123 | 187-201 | 3.4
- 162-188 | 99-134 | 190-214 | 2.8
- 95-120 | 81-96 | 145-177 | -1.0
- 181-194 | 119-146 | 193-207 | 0.2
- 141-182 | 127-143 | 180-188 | -4.6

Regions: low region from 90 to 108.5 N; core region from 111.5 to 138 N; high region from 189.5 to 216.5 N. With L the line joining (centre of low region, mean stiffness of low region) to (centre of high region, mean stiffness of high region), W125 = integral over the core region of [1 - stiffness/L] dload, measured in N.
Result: 4.8 N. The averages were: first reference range 443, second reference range 371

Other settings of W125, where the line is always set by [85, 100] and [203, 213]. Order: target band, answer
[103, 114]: 0.45 N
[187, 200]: 0.56 N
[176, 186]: 1.78 N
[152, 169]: 2.52 N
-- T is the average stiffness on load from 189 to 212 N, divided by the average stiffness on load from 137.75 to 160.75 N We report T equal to 1.41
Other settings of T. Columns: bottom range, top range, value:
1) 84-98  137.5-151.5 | 0.46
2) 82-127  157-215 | 0.81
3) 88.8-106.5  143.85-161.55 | 0.67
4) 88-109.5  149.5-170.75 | 0.76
